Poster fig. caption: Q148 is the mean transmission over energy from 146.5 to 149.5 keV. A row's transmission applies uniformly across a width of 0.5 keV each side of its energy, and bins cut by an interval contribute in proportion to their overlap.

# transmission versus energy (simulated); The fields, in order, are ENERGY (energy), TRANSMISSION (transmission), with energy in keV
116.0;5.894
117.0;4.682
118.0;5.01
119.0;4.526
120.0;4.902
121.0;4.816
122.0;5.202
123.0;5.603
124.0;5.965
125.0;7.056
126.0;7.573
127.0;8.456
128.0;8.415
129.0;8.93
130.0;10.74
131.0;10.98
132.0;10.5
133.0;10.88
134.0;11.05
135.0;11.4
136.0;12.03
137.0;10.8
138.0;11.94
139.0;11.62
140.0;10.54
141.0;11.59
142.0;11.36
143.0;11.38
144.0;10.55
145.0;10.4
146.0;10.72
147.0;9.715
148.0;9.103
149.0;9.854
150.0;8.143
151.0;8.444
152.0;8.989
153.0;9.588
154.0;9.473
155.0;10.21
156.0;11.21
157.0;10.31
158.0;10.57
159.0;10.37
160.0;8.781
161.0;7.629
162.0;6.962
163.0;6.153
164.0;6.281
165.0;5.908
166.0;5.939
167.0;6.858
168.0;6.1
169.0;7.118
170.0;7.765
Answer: 9.56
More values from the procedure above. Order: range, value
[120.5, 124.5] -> 5.4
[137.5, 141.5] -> 11.4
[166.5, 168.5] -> 6.48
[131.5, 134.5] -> 10.8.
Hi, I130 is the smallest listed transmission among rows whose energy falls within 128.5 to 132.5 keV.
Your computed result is 8.93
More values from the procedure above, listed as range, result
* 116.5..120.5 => 4.526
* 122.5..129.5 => 5.603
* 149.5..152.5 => 8.143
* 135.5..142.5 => 10.54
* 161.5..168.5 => 5.908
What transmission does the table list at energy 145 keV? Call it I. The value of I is 10.4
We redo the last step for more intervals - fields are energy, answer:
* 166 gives 5.939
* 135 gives 11.4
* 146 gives 10.72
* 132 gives 10.5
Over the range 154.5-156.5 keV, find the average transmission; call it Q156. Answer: 10.7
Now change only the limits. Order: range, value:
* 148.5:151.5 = 8.81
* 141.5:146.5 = 10.9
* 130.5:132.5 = 10.7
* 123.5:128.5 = 7.49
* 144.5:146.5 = 10.6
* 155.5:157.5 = 10.8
